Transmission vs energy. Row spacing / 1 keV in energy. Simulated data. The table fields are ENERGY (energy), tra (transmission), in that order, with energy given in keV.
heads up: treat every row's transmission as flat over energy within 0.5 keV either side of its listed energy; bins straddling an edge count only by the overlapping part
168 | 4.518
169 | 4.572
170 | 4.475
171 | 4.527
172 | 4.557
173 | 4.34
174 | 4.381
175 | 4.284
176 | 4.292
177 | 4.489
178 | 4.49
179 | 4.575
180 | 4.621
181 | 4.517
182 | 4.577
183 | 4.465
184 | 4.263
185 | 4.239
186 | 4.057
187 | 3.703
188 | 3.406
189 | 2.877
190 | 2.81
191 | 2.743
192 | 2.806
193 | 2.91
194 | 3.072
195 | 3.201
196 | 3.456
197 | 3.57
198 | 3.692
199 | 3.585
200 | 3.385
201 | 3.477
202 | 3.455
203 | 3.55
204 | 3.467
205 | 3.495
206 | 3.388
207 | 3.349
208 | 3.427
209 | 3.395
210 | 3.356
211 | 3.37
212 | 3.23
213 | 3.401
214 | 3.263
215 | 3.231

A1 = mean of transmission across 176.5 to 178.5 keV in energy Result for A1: 4.49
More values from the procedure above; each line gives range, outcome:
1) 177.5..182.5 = 4.56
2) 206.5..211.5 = 3.38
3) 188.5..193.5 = 2.83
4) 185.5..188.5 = 3.72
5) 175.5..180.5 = 4.49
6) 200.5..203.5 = 3.49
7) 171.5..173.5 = 4.45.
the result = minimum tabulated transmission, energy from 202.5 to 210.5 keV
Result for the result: 3.349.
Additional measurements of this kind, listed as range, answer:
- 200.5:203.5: 3.455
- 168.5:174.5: 4.34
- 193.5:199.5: 3.072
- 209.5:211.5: 3.356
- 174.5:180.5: 4.284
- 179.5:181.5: 4.517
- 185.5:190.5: 2.81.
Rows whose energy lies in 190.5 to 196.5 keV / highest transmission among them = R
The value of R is 3.456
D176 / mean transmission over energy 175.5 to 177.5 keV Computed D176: 4.39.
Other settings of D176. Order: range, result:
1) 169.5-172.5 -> 4.52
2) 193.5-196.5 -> 3.24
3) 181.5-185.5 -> 4.39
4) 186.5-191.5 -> 3.11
